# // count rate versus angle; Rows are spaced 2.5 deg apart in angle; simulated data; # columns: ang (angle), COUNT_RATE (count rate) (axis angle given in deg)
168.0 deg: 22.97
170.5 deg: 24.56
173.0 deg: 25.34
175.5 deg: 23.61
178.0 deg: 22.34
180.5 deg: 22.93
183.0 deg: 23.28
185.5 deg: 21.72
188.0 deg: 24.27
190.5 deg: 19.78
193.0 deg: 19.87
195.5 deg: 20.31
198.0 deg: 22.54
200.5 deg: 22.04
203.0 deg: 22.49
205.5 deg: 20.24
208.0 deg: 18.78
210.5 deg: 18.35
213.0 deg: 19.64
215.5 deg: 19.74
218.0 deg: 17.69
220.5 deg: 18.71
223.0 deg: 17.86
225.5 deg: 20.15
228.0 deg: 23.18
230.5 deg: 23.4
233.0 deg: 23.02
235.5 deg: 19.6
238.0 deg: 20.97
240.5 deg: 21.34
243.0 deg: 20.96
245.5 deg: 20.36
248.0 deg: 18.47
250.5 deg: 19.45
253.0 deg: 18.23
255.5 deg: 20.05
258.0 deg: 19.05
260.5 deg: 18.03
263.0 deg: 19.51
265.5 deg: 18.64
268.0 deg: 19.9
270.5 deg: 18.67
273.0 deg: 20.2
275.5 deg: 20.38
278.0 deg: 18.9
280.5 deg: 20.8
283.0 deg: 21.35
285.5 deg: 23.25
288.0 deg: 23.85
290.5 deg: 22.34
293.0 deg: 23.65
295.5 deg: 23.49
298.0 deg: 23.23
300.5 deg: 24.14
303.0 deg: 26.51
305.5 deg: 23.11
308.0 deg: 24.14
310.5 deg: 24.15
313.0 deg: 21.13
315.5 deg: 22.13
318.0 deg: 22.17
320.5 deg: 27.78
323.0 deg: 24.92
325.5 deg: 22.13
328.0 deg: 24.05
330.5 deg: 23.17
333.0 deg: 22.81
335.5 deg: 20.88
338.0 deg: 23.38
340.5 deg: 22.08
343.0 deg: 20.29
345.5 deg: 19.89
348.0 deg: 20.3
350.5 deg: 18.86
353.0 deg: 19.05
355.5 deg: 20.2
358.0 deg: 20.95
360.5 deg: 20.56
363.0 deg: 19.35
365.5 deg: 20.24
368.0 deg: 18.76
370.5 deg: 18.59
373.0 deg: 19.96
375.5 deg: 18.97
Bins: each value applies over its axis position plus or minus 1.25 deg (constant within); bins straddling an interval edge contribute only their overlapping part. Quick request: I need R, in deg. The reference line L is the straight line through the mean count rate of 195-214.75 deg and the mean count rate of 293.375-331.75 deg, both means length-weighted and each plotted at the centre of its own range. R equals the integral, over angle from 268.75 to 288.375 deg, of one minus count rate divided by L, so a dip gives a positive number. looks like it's 1.71 deg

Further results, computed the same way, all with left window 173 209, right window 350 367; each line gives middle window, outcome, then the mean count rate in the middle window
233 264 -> 2.0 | 19.8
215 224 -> 1.3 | 18.4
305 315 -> -1.3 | 23.1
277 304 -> -2.8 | 22.9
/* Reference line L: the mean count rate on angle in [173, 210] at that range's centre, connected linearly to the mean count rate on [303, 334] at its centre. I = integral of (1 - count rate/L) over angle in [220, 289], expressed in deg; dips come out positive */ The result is 7.2 deg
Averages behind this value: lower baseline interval 21.8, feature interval 20.3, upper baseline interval 23.6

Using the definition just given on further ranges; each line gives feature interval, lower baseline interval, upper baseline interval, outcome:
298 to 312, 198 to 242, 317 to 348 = -1.32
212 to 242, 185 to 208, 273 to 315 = 1.79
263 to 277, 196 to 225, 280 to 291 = 1.50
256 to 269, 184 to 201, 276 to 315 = 1.95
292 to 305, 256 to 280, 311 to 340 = -1.70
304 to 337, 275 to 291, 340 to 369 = -4.06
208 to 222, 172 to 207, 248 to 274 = 1.51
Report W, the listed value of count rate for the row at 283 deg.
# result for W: 21.35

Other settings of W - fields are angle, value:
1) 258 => 19.05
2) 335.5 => 20.88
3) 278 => 18.9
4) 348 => 20.3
